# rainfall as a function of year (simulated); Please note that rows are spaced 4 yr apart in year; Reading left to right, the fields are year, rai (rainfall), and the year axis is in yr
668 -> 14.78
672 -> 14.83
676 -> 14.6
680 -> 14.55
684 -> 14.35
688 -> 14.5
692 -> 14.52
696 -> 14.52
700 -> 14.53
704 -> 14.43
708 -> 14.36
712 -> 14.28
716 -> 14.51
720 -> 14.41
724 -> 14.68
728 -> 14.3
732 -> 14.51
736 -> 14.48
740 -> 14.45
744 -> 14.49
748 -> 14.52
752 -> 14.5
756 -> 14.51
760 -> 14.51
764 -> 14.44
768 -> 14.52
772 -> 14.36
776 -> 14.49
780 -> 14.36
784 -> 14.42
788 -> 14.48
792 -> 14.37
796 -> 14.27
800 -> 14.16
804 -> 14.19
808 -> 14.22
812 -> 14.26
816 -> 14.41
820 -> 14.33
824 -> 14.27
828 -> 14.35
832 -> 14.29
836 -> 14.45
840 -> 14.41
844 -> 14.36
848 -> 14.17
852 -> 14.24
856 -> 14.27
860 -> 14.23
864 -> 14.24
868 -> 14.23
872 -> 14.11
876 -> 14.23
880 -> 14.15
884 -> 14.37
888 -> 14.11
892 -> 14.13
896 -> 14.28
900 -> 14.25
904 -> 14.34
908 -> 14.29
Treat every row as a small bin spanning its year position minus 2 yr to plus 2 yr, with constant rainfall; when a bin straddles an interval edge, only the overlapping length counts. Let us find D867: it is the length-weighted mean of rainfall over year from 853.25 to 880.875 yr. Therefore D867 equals 14.2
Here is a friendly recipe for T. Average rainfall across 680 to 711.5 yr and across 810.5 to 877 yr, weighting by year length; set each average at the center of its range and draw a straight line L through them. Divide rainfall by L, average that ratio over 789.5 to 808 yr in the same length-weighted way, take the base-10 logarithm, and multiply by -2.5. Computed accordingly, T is 0.01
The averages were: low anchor 14.5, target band 14.3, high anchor 14.3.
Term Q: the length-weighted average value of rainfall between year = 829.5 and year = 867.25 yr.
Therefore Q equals 14.3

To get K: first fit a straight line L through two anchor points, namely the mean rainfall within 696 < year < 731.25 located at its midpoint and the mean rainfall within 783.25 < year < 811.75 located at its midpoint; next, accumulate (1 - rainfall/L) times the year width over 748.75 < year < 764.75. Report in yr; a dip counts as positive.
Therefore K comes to -0.1 yr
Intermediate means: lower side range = 14.4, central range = 14.5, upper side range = 14.3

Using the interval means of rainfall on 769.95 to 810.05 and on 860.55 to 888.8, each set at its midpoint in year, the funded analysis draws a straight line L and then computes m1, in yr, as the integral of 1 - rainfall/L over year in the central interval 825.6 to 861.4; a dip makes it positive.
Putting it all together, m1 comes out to -0.1 yr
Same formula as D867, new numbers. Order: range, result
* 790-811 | 14.2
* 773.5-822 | 14.3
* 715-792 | 14.5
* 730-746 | 14.5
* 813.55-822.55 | 14.4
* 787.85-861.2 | 14.3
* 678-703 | 14.5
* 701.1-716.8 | 14.4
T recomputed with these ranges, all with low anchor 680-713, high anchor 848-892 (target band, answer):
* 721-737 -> -0.01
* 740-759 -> -0.01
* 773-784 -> -0.01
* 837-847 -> -0.01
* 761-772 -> -0.01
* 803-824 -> 0.00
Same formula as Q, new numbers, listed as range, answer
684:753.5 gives 14.5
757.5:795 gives 14.4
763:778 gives 14.5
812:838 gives 14.3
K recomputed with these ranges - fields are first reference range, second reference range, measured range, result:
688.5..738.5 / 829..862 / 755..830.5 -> 0.03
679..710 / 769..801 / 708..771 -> -0.21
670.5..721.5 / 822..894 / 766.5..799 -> -0.08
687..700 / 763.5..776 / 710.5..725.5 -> 0.03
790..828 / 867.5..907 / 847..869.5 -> 0.02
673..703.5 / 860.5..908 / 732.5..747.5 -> -0.04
